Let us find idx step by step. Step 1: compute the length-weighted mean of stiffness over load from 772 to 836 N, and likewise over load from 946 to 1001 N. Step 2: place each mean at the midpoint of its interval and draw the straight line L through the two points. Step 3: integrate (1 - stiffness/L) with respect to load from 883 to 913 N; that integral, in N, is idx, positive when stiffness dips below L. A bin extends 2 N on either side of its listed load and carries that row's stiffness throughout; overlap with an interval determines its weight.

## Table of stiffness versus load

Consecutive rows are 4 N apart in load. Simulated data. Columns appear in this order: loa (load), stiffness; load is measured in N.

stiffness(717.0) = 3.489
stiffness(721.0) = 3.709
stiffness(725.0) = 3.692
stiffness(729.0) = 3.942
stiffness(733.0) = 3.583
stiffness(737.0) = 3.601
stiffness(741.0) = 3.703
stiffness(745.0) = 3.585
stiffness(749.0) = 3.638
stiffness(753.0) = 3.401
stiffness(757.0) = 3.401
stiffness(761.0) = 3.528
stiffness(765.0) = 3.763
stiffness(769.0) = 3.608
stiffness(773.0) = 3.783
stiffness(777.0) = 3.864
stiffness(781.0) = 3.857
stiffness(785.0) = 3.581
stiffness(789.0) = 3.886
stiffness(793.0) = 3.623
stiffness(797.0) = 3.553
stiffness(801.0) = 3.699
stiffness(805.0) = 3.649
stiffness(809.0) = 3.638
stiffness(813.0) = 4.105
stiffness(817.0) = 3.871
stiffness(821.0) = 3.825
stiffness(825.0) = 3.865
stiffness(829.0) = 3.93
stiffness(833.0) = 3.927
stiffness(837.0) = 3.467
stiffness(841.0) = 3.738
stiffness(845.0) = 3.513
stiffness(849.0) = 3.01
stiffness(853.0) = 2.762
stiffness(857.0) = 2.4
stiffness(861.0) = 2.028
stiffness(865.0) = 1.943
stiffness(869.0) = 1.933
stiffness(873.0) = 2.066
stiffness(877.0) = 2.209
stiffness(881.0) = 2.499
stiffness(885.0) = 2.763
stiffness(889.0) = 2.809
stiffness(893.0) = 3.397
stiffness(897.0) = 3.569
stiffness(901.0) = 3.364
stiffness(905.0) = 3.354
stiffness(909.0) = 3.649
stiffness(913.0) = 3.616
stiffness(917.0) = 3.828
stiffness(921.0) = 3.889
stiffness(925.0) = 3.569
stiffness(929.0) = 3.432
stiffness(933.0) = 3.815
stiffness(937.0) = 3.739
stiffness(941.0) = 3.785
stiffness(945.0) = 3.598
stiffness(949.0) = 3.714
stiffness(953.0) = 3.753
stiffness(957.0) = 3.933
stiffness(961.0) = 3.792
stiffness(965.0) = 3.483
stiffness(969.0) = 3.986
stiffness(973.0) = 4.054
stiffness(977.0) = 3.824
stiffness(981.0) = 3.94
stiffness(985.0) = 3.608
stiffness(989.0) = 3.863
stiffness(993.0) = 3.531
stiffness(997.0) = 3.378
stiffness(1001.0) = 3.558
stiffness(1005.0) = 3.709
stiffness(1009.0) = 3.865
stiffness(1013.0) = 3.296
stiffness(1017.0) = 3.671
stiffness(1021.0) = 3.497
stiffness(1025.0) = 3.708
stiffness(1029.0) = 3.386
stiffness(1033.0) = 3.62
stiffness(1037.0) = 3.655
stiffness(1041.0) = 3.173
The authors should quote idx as 3.7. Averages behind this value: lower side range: 3.79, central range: 3.3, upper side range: 3.75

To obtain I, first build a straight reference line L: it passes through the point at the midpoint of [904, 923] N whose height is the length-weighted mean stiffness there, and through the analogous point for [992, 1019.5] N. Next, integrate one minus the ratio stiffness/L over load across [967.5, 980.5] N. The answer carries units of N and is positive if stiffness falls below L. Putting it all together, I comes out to -1.2 N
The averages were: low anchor 3.68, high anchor 3.57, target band 3.95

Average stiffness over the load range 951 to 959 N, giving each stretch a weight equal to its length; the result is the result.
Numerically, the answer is 3.84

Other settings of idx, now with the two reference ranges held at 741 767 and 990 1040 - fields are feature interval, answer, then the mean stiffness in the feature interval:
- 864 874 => 4.5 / 1.98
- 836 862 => 4.1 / 3.01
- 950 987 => -2.6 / 3.82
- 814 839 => -1.8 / 3.83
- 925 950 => -0.7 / 3.67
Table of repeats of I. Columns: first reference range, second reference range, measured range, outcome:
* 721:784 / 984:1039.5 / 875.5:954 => 4.28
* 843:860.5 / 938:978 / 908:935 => -1.74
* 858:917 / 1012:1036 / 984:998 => -0.99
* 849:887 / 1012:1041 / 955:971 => -3.94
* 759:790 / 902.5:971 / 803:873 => 9.07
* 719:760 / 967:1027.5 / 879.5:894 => 3.25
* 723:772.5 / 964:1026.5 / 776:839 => -2.23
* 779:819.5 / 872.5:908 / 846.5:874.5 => 7.72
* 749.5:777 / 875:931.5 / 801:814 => -0.95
